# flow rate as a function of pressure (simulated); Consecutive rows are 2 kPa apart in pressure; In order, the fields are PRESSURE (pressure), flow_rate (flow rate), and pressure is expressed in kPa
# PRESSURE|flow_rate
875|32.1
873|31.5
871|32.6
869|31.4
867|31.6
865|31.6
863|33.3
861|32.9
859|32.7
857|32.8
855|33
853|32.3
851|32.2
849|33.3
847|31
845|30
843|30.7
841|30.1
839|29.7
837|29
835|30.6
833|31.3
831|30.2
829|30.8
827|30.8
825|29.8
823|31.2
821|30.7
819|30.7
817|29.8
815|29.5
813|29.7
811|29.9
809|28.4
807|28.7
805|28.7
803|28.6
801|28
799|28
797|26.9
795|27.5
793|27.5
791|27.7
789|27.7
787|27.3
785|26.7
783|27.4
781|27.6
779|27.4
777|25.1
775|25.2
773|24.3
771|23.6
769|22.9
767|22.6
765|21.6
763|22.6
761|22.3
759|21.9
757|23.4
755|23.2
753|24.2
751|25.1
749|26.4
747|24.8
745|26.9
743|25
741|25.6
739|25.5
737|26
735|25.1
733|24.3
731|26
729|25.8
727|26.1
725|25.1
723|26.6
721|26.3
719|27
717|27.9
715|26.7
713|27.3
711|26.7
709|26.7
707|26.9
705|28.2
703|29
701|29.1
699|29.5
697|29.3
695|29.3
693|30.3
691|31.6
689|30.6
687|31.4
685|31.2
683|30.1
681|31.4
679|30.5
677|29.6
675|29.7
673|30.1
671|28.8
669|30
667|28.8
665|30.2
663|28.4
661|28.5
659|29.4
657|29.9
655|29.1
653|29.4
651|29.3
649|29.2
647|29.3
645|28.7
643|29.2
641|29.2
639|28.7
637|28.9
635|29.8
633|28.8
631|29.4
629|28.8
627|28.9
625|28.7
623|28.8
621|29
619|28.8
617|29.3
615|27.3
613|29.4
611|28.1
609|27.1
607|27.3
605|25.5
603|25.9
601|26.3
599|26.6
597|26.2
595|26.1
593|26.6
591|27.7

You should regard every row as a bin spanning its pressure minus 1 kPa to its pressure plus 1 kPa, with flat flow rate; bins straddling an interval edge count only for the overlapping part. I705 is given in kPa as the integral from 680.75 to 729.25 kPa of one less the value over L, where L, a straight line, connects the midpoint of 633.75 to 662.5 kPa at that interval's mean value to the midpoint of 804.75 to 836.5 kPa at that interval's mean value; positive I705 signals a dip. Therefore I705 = 1.7 kPa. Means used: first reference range 29.2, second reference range 30.1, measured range 28.4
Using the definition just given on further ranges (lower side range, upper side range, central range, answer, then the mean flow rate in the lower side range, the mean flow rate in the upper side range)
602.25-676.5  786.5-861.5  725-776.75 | 8.91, 28.8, 30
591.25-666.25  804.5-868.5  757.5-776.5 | 4.41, 28.4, 30.9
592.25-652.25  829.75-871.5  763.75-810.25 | 6.25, 28.2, 31.5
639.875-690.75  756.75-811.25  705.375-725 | 0.92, 29.7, 26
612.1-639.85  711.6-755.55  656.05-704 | -4.43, 28.9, 25.8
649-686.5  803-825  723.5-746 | 3.10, 29.7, 29.7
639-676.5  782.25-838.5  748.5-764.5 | 3.10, 29.3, 29.1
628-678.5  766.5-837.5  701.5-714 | 0.57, 29.3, 28.1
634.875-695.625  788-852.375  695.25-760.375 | 7.67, 29.7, 29.7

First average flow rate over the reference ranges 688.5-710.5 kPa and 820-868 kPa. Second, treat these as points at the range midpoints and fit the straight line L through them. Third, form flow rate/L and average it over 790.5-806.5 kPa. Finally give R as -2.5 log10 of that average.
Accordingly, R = 0.10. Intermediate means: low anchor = 29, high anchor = 31.3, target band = 27.9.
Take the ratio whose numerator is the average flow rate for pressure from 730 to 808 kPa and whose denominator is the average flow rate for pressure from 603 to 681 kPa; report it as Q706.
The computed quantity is 0.9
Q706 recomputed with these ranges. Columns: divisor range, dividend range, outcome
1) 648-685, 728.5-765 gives 0.83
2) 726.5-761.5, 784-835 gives 1.17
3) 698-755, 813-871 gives 1.18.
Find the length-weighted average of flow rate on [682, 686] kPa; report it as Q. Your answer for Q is 30.6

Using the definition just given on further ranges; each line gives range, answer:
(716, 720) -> 27.4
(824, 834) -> 30.6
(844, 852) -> 31.6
